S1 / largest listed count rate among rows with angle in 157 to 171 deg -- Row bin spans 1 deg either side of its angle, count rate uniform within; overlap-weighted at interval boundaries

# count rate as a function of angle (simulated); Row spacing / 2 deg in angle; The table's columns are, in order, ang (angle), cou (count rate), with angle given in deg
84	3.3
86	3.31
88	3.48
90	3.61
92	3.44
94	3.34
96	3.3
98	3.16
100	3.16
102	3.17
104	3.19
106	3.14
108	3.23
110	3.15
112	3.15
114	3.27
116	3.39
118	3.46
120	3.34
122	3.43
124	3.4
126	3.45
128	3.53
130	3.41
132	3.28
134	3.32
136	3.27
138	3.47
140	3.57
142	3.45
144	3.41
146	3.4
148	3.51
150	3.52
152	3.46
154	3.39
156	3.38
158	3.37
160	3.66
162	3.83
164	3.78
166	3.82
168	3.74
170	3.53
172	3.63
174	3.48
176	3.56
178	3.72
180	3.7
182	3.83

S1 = 3.83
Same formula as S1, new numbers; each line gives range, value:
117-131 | 3.53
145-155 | 3.52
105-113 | 3.23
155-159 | 3.38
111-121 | 3.46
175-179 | 3.72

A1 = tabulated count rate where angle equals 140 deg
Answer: 3.57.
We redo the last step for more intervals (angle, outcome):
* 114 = 3.27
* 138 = 3.47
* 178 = 3.72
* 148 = 3.51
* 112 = 3.15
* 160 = 3.66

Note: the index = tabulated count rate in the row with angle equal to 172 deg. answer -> 3.63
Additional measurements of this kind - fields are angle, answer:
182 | 3.83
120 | 3.34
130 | 3.41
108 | 3.23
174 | 3.48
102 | 3.17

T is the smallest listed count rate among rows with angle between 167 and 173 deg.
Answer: 3.53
